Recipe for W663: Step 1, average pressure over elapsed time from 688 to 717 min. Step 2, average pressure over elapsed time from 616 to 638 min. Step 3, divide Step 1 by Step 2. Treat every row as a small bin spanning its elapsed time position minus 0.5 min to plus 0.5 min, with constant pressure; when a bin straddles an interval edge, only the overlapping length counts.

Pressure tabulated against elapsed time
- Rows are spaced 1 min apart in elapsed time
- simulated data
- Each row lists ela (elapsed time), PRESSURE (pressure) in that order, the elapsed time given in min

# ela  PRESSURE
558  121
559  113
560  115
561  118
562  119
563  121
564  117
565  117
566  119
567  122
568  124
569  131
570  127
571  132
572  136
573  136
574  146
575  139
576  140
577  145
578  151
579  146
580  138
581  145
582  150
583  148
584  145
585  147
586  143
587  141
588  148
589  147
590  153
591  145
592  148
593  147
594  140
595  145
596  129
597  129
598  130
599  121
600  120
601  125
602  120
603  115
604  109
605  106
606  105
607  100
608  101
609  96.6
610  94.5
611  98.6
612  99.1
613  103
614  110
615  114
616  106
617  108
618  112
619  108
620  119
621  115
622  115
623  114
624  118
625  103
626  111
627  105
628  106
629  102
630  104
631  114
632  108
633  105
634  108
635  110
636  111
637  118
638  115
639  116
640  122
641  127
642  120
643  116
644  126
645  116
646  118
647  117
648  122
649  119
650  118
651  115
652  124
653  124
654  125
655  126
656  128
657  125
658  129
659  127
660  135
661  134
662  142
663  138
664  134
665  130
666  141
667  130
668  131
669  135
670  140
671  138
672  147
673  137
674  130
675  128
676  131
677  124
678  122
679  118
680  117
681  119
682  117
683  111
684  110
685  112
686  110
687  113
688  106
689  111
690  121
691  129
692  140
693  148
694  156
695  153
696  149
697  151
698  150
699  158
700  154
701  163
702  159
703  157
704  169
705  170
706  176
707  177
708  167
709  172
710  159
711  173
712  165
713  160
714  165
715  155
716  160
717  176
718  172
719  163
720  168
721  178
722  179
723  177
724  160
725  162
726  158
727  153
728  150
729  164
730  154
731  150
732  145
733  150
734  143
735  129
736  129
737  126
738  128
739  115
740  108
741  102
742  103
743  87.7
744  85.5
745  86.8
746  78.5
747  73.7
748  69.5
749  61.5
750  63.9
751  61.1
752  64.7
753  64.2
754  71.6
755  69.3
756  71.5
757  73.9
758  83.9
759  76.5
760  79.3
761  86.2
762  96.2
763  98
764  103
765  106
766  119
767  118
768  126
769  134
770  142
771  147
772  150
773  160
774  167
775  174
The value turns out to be 1.4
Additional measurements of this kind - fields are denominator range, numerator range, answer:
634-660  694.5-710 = 1.34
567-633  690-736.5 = 1.27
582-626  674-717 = 1.17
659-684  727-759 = 0.79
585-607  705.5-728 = 1.27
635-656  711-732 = 1.36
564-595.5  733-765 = 0.65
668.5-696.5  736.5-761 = 0.66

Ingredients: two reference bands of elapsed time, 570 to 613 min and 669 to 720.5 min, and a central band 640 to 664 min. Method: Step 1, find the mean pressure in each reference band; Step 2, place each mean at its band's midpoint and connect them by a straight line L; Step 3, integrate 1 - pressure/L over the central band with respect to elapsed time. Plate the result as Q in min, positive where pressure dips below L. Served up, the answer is 2.4 min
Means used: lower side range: 131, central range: 125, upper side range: 145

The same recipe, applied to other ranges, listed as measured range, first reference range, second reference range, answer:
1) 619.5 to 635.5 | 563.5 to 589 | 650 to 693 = 2.65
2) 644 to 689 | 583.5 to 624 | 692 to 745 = 4.05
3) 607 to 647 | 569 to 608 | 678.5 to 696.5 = 6.16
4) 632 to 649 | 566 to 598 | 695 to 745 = 3.32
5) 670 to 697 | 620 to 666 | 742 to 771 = -4.78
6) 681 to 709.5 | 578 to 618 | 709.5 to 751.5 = -2.24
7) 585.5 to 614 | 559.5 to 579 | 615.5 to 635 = -1.01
